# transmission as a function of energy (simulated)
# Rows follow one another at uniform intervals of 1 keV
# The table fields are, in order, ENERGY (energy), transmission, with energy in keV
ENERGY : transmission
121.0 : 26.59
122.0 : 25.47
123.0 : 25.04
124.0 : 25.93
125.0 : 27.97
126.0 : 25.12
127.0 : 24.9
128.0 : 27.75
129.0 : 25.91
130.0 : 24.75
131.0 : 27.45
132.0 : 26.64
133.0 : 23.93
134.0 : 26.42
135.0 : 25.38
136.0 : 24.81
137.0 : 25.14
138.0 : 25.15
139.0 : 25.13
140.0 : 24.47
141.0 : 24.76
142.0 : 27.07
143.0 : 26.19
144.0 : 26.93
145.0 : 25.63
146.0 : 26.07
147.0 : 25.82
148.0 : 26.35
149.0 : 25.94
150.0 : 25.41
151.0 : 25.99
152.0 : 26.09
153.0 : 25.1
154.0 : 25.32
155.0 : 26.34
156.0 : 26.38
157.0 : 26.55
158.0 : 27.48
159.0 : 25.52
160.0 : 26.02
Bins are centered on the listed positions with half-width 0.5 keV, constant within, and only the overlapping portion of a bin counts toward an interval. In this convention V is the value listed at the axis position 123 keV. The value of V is 25.04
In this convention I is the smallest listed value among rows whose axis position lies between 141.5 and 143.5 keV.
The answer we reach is 26.19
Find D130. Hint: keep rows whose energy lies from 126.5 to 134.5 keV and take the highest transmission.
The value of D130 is 27.75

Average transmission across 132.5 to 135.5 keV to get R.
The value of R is 25.2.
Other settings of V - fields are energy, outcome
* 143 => 26.19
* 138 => 25.15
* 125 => 27.97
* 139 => 25.13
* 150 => 25.41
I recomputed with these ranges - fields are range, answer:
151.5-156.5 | 25.1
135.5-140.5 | 24.47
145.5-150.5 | 25.41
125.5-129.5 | 24.9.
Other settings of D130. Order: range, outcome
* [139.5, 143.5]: 27.07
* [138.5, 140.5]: 25.13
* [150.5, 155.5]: 26.34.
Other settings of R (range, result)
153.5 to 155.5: 25.8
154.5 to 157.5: 26.4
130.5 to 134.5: 26.1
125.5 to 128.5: 25.9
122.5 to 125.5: 26.3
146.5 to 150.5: 25.9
